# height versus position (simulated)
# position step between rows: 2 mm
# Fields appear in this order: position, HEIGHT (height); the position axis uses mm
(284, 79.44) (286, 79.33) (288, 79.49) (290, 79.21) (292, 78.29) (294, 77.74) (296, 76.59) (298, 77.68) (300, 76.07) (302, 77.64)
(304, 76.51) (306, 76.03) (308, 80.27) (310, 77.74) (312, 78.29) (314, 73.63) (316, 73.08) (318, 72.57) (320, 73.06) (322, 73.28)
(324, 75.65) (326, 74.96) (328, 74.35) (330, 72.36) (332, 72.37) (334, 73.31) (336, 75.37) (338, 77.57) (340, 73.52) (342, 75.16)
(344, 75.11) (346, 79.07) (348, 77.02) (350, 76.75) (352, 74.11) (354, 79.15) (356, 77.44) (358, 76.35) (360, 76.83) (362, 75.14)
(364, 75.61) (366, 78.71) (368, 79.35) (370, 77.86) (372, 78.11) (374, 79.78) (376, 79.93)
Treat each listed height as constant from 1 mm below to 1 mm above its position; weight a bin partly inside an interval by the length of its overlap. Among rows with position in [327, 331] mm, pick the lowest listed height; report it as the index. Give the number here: 72.36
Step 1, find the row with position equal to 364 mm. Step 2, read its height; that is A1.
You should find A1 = 75.61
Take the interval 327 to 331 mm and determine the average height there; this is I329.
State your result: 73.4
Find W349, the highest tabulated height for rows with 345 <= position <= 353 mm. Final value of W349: 79.07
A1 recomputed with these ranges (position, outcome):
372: 78.11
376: 79.93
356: 77.44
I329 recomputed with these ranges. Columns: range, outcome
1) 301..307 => 76.7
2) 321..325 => 74.5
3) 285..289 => 79.4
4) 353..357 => 78.3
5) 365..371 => 78.6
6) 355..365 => 76.3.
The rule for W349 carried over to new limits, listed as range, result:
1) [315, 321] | 73.08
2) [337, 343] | 77.57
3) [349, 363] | 79.15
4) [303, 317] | 80.27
